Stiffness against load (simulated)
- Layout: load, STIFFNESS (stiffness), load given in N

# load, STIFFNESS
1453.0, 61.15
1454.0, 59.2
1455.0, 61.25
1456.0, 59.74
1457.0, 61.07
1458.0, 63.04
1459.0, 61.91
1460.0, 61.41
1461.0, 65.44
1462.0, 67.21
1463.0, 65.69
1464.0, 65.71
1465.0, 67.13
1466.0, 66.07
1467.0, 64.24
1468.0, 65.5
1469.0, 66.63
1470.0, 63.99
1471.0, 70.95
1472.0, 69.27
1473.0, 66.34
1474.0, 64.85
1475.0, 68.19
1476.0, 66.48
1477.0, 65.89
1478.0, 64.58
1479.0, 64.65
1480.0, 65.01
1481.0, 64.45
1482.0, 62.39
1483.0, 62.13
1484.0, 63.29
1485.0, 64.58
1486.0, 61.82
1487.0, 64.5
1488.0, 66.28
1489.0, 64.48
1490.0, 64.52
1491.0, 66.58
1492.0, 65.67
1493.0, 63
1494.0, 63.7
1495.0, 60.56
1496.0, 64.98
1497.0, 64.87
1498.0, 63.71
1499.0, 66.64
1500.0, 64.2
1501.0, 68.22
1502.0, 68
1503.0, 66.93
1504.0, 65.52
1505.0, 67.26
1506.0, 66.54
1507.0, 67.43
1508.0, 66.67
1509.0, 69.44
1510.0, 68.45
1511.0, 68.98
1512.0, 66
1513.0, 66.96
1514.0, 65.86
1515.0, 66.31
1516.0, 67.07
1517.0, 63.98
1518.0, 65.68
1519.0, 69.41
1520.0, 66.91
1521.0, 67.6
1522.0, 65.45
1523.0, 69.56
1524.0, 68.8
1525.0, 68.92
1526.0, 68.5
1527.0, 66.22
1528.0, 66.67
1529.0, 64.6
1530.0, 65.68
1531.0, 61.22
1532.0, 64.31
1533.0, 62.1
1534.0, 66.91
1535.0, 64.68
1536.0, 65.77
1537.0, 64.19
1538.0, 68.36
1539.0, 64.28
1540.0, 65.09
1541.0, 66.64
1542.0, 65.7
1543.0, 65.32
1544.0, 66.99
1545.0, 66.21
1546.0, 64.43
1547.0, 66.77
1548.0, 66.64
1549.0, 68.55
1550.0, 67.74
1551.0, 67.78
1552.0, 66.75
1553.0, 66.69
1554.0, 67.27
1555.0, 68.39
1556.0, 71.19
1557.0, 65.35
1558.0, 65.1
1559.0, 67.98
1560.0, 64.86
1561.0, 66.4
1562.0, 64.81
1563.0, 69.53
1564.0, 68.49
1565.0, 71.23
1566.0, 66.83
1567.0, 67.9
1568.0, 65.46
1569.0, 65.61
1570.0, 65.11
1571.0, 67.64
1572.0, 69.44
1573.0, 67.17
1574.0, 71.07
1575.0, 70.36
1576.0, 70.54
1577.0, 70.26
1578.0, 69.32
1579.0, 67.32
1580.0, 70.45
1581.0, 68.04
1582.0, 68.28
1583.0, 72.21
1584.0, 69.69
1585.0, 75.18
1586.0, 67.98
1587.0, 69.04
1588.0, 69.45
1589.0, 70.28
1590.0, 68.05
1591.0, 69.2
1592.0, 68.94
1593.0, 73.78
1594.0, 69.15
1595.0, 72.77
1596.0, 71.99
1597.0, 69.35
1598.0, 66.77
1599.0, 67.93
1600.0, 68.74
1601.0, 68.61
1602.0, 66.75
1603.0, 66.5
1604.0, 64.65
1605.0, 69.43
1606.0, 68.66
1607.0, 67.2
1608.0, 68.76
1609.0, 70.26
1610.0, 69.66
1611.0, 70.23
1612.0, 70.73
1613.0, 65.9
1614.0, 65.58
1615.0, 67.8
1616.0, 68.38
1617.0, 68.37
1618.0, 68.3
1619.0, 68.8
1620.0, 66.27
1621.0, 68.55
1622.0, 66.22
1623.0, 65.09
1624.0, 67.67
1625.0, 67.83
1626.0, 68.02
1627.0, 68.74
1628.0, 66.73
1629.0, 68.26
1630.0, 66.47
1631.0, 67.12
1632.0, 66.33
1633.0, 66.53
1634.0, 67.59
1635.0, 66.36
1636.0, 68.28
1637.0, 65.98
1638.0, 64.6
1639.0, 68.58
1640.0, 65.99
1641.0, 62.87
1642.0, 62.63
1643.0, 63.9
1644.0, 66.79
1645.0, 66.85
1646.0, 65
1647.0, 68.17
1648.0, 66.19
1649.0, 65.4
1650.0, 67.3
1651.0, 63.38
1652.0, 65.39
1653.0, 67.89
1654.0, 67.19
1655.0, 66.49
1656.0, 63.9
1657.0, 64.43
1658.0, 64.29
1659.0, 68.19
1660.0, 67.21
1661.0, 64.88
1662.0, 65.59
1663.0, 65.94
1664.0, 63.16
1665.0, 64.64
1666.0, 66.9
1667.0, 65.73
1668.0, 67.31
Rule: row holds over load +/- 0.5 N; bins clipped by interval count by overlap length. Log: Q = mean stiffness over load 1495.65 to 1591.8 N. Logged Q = 67.2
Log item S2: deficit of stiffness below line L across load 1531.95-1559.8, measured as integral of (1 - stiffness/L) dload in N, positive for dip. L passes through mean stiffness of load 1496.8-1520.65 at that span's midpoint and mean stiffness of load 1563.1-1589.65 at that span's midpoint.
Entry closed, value 0.67 N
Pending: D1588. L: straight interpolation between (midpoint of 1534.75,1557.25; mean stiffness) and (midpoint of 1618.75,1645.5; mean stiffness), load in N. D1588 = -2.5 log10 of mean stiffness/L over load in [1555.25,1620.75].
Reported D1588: -0.03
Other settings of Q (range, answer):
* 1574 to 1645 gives 68.2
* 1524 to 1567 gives 66.5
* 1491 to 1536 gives 66.1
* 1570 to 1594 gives 69.6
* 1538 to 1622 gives 68.1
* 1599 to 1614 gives 68.2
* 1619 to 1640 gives 67.1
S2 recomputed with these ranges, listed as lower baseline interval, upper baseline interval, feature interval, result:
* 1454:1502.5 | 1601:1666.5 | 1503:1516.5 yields -0.4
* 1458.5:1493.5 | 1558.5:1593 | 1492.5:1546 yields 0.5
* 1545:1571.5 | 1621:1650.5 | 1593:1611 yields -0.6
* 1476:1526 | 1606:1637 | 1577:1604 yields -0.9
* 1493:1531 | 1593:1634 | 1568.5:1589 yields -0.5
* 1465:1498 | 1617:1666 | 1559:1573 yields -0.3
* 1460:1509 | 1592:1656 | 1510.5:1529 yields -0.3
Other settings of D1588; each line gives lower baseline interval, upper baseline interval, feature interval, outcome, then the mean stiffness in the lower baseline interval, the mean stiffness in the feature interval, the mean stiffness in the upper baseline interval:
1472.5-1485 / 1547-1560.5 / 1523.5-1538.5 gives 0.01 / 64.8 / 65.8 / 67.2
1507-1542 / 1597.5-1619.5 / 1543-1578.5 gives -0.01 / 66.4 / 67.6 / 68.1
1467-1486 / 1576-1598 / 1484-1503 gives 0.02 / 65.4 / 64.8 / 70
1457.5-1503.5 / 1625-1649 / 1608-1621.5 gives -0.03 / 65.1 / 68.4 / 66.4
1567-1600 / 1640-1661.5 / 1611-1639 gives -0.01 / 69.3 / 67.4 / 65.6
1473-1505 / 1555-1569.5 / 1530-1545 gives 0.02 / 64.9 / 65.2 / 67.2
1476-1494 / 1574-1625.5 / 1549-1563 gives 0.00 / 64.4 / 67.1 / 68.9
